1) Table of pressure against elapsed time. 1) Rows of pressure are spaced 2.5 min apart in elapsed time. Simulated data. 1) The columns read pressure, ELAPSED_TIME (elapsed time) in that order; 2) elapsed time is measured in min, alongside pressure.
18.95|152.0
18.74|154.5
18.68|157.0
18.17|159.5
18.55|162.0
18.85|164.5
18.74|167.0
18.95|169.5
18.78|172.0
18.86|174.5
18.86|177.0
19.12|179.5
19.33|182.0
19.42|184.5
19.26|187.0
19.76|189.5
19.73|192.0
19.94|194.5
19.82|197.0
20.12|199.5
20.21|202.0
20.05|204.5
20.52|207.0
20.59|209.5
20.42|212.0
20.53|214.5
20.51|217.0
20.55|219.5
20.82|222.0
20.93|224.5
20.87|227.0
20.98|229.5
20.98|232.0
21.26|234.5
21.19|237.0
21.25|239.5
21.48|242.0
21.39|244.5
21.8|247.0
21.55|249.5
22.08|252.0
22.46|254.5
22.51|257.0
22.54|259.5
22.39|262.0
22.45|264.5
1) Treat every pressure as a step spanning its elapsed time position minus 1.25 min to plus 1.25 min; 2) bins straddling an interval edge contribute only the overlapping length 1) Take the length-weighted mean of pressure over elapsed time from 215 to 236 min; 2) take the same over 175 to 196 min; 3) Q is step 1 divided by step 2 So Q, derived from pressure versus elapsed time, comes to 1.07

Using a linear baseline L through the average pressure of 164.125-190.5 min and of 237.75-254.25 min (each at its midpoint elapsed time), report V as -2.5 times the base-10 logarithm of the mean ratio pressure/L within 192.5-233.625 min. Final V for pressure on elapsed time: 0.00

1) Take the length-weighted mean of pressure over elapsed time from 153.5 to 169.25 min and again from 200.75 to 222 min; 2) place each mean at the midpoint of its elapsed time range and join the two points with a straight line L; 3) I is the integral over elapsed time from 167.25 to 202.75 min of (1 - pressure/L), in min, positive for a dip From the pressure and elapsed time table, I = 0.2 min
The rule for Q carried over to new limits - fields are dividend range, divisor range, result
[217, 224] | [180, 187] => 1.07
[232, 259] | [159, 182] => 1.15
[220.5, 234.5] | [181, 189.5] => 1.08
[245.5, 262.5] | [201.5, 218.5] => 1.09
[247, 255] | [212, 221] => 1.07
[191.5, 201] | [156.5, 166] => 1.07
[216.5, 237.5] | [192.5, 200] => 1.05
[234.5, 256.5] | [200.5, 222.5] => 1.06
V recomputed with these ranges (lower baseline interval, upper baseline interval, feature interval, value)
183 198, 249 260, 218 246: 0.014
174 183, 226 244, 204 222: -0.008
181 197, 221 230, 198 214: -0.006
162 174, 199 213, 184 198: 0.003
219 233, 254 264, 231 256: 0.008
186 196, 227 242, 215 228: -0.001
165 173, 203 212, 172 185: 0.008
